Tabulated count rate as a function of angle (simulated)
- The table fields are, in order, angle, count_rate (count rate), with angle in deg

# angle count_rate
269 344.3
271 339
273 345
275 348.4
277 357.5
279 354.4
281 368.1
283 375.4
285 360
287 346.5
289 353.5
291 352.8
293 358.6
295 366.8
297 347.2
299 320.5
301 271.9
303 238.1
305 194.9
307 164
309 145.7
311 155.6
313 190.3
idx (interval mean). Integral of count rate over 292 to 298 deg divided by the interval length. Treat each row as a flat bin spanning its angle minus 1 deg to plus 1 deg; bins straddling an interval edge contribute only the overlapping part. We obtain 358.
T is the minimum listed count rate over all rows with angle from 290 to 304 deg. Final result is 238.1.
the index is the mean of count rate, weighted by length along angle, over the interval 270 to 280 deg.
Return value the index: 349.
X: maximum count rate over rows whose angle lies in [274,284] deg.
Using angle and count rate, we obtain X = 375.4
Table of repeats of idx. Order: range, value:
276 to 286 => 363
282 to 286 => 368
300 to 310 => 203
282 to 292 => 358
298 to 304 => 277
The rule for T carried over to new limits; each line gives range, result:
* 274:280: 348.4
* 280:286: 360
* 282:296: 346.5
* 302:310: 145.7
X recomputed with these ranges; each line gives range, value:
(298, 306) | 320.5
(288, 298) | 366.8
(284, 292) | 360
